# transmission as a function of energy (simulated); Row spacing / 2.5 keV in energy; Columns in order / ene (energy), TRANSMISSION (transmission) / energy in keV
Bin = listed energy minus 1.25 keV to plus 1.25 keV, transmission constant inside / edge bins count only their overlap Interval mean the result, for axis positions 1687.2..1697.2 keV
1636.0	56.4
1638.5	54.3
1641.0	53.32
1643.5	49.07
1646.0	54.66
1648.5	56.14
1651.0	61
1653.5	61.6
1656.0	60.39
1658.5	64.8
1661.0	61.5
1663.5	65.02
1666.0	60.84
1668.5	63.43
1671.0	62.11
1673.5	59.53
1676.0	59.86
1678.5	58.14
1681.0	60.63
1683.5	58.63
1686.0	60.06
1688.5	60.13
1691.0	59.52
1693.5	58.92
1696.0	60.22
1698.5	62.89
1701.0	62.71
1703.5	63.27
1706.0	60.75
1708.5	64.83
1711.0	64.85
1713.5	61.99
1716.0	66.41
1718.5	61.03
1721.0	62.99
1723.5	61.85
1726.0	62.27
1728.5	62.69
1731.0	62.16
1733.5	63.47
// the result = 59.7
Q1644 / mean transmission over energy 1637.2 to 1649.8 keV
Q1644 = 53.5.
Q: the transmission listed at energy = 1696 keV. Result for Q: 60.22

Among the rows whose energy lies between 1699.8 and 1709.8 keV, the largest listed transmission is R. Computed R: 64.83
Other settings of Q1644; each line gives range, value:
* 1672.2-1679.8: 59.2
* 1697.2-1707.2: 62.4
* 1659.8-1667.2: 62.5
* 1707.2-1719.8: 63.8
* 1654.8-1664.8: 62.9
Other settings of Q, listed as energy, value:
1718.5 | 61.03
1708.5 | 64.83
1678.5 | 58.14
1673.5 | 59.53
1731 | 62.16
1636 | 56.4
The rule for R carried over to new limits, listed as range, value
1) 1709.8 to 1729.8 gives 66.41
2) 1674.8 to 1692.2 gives 60.63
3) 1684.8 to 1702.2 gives 62.89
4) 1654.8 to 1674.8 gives 65.02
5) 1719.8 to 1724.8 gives 62.99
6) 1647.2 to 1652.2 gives 61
